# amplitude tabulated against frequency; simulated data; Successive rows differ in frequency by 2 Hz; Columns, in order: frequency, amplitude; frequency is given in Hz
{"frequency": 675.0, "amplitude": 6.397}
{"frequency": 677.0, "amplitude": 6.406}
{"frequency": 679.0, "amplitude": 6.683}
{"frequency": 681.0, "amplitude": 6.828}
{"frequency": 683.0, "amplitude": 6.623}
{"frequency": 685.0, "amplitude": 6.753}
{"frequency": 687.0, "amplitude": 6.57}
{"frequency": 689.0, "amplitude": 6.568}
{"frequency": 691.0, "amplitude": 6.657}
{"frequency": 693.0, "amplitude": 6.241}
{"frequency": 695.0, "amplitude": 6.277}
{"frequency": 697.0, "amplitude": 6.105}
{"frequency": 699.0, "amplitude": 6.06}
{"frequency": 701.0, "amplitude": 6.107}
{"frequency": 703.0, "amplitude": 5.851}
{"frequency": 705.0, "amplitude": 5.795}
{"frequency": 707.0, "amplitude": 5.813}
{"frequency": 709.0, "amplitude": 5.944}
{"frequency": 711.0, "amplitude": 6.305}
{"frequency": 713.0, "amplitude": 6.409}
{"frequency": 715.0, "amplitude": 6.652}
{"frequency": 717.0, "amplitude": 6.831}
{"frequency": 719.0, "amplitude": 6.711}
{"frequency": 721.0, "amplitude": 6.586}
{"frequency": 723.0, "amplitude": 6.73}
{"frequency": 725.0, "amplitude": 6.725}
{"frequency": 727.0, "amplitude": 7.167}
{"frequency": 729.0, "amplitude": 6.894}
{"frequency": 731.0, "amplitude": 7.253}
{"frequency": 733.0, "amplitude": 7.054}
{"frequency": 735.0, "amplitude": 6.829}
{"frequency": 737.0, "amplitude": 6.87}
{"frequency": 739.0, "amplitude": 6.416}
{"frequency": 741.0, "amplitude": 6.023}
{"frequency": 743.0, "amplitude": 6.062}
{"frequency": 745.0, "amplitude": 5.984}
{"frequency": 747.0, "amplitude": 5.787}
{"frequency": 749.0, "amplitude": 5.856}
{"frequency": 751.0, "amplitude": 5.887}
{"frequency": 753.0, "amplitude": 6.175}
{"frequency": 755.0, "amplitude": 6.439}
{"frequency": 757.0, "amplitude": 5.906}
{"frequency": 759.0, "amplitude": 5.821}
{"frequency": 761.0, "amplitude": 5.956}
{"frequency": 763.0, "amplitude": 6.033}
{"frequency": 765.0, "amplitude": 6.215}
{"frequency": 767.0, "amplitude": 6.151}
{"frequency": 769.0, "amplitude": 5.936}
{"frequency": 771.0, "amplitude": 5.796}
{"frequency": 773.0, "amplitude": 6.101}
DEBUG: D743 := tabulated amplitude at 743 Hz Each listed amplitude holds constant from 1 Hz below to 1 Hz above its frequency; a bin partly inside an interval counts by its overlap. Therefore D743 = 6.062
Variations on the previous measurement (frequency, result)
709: 5.944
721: 6.586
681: 6.828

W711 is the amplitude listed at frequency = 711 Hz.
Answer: 6.305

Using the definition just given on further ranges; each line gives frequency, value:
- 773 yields 6.101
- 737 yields 6.87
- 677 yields 6.406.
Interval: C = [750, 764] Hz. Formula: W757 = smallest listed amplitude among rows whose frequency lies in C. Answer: 5.821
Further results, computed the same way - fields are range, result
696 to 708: 5.795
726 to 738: 6.829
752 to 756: 6.175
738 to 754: 5.787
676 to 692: 6.406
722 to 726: 6.725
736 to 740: 6.416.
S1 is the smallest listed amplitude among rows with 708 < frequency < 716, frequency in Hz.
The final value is 5.944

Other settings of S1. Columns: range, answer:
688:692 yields 6.568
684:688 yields 6.57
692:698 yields 6.105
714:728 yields 6.586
